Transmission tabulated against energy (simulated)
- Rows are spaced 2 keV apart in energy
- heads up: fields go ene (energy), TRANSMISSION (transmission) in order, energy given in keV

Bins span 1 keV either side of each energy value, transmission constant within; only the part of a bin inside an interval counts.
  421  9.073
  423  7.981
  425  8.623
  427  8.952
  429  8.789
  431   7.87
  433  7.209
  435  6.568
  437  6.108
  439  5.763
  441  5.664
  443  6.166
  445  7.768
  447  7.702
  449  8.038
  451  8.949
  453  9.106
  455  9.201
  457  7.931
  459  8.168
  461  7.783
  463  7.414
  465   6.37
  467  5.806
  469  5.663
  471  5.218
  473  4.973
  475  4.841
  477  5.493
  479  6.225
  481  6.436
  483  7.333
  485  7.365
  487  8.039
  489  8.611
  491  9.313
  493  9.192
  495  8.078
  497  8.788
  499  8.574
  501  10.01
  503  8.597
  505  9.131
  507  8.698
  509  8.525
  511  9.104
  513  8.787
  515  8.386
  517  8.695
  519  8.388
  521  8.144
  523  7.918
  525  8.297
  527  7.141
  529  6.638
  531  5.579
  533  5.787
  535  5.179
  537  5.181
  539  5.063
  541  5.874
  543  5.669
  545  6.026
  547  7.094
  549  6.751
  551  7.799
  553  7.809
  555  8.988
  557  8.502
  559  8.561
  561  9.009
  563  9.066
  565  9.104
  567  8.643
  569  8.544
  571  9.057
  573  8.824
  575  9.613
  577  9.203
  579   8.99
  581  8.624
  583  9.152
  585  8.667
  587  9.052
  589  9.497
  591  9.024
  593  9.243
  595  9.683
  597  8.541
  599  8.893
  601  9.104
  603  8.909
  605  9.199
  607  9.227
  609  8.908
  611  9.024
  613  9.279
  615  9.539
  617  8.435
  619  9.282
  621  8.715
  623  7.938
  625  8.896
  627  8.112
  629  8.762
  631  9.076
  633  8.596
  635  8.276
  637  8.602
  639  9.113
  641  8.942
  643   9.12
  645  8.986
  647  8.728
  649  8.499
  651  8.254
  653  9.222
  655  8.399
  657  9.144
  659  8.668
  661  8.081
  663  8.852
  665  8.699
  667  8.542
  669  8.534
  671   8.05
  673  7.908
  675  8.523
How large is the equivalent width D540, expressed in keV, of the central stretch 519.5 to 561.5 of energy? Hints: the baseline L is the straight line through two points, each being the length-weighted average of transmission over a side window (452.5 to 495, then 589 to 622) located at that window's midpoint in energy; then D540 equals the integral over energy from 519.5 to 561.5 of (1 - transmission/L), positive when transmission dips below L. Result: 5.91 keV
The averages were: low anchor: 7.16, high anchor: 9.08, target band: 6.99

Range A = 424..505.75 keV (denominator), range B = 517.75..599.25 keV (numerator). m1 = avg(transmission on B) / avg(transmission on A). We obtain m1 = 1.06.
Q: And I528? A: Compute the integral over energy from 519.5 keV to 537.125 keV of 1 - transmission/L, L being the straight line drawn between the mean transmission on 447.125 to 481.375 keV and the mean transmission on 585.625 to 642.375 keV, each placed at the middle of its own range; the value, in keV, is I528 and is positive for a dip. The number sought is 2.3 keV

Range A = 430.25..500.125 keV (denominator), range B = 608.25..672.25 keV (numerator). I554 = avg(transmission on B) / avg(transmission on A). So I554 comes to 1.20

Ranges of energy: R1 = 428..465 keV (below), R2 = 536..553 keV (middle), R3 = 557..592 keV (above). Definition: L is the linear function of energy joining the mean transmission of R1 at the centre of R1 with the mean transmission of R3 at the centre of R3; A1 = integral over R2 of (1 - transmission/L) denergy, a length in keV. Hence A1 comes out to 4.6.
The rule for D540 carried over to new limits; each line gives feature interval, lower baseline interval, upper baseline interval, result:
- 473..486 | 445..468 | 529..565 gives 2.5 keV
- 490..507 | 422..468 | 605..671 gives -2.3 keV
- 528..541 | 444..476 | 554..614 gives 4.2 keV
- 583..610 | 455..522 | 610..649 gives -1.7 keV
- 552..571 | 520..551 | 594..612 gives -3.2 keV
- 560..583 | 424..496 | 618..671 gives -2.4 keV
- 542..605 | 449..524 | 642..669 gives -2.3 keV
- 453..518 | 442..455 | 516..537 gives -1.5 keV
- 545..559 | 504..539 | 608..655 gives 0.3 keV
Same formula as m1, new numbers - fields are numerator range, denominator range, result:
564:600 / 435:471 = 1.25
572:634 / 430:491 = 1.28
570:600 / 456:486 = 1.40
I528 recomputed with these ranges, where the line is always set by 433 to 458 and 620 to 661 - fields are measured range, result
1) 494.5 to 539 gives 0.19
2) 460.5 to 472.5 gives 2.04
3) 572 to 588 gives -1.40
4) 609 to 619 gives -0.66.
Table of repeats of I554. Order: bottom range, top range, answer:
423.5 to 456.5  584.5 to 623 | 1.18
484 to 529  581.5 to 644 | 1.05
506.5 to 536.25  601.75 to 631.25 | 1.16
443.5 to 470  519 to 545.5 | 0.84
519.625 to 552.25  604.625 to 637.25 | 1.35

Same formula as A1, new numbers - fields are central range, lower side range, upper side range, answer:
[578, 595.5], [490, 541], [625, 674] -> -1.7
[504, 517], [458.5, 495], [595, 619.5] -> -2.3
